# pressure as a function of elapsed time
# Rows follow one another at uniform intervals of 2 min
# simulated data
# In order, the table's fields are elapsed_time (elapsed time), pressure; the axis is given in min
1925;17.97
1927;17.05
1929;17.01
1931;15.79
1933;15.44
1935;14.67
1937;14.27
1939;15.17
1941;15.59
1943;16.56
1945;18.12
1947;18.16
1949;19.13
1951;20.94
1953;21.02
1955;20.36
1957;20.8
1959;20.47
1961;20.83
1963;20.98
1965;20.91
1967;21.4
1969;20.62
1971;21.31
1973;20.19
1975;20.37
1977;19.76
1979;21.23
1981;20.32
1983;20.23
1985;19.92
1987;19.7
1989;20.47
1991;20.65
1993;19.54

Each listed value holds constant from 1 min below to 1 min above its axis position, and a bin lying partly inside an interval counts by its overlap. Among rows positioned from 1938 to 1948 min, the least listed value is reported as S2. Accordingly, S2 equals 15.17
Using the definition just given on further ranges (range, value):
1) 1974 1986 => 19.76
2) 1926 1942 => 14.27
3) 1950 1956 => 20.36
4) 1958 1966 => 20.47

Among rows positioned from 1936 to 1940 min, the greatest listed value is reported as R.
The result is 15.17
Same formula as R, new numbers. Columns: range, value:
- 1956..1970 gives 21.4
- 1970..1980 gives 21.31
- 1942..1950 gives 19.13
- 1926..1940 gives 17.05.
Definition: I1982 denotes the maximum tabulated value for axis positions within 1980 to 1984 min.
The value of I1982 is 20.32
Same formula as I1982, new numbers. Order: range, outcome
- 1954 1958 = 20.8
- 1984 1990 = 20.47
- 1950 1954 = 21.02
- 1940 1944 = 16.56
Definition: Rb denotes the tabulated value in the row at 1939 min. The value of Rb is 15.17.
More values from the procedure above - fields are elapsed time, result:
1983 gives 20.23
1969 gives 20.62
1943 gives 16.56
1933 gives 15.44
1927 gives 17.05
